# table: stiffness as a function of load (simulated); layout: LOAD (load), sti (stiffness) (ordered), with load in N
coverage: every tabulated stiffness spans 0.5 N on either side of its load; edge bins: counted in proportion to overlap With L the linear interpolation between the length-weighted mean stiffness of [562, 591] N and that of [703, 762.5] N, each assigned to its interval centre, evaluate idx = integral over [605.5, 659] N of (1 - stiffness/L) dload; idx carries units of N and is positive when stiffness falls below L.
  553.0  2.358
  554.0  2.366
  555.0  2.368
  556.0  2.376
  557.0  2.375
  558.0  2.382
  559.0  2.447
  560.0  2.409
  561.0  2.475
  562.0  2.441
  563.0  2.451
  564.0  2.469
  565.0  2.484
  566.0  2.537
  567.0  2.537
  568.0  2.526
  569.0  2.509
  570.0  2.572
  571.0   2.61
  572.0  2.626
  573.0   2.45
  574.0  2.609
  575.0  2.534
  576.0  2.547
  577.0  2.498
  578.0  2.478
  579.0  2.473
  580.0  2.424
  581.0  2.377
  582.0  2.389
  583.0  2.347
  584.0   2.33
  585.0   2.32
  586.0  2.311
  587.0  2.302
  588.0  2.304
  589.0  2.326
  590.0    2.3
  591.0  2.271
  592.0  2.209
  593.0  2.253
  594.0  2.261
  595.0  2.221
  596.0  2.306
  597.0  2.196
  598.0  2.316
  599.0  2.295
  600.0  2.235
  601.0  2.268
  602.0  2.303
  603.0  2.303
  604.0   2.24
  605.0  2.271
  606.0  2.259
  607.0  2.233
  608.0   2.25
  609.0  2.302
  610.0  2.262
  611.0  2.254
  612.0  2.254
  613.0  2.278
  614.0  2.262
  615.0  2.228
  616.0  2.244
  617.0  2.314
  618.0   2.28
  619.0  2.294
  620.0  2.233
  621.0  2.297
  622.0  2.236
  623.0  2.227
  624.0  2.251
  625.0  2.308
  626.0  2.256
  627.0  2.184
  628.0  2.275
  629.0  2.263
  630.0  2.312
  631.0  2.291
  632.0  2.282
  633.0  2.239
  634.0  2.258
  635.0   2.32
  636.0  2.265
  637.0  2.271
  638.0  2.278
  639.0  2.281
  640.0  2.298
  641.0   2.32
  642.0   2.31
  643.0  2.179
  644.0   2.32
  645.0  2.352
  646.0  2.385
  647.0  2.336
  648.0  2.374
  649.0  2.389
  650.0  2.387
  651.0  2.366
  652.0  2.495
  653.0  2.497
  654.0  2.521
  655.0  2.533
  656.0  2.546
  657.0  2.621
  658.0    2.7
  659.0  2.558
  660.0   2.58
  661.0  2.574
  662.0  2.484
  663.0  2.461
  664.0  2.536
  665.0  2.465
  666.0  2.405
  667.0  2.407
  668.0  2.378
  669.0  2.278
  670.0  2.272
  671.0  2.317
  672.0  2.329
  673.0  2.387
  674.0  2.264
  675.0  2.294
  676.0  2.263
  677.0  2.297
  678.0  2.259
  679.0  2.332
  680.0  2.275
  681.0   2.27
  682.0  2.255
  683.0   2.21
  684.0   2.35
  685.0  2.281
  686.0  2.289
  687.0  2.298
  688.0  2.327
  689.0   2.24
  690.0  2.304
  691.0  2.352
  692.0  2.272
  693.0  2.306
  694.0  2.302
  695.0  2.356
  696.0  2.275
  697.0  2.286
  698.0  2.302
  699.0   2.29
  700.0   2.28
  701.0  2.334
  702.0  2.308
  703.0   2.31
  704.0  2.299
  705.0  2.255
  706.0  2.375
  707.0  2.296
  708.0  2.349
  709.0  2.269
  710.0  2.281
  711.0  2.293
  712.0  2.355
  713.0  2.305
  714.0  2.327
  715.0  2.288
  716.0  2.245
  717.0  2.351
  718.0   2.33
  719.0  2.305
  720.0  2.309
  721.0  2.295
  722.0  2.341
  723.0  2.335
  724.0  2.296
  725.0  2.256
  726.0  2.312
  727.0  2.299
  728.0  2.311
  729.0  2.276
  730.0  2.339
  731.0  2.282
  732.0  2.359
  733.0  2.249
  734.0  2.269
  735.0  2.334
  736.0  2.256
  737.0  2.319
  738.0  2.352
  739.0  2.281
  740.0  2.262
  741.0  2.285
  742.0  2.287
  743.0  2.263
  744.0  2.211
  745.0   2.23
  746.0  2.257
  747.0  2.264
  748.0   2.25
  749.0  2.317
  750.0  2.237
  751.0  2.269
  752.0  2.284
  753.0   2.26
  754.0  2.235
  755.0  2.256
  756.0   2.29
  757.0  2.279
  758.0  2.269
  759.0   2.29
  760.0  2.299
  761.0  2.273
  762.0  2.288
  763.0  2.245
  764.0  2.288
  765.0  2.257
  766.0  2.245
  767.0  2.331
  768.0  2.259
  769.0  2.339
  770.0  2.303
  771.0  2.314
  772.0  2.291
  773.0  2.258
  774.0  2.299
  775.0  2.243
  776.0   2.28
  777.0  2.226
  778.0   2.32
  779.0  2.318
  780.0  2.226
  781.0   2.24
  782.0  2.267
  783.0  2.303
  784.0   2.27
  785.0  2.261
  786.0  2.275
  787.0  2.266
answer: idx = 1.5 N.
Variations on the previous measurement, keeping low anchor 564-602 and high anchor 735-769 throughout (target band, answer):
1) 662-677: -0.2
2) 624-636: 0.5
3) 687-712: 0.1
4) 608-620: 0.5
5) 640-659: -0.6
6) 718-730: -0.1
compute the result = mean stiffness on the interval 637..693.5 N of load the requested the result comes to 2.37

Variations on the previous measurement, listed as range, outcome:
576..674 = 2.34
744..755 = 2.26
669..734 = 2.3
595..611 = 2.27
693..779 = 2.29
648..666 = 2.51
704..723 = 2.31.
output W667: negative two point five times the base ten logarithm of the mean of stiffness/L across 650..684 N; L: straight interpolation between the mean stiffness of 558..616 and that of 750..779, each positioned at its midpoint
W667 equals -0.04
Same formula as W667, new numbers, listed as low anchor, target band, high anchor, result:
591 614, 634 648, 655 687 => 0.01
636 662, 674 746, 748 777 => 0.02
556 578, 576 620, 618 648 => 0.04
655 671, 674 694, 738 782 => 0.07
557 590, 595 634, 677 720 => 0.06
